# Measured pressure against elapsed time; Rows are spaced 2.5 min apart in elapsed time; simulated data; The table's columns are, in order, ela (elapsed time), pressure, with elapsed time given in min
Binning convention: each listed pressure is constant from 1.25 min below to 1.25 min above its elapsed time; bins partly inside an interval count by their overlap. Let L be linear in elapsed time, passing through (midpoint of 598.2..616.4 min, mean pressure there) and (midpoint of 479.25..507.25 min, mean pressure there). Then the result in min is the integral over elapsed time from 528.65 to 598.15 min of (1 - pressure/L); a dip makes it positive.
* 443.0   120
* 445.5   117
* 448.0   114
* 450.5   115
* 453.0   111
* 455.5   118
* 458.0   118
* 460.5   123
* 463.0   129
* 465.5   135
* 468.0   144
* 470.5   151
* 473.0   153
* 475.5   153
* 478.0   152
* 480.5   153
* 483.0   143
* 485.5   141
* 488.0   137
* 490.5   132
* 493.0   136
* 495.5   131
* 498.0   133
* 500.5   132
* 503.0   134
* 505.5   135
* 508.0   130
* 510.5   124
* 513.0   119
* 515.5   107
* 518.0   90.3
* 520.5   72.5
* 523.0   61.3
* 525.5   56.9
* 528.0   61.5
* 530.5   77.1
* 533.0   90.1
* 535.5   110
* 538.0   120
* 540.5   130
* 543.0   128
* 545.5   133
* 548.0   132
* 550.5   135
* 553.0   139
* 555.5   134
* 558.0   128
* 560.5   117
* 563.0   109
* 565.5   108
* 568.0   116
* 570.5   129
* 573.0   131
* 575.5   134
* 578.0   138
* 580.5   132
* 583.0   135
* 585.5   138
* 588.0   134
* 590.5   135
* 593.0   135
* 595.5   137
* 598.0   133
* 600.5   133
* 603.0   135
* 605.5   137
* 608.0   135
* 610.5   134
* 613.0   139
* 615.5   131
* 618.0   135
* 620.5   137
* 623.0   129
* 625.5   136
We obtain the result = 5.5 min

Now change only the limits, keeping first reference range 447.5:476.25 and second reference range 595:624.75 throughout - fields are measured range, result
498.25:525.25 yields 4.6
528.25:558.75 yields 3.1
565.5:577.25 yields 0.7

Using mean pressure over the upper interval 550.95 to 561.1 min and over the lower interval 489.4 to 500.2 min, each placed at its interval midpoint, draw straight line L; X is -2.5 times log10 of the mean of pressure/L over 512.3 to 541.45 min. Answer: 0.41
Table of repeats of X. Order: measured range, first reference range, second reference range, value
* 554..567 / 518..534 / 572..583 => -0.064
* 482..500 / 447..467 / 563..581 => -0.116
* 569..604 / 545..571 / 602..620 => -0.029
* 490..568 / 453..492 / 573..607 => 0.193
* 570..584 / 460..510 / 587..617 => 0.019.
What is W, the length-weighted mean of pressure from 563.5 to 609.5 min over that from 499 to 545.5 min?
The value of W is 1.25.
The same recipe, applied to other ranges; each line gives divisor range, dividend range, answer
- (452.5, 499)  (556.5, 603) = 0.94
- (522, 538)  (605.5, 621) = 1.69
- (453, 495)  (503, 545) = 0.74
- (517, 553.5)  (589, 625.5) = 1.32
